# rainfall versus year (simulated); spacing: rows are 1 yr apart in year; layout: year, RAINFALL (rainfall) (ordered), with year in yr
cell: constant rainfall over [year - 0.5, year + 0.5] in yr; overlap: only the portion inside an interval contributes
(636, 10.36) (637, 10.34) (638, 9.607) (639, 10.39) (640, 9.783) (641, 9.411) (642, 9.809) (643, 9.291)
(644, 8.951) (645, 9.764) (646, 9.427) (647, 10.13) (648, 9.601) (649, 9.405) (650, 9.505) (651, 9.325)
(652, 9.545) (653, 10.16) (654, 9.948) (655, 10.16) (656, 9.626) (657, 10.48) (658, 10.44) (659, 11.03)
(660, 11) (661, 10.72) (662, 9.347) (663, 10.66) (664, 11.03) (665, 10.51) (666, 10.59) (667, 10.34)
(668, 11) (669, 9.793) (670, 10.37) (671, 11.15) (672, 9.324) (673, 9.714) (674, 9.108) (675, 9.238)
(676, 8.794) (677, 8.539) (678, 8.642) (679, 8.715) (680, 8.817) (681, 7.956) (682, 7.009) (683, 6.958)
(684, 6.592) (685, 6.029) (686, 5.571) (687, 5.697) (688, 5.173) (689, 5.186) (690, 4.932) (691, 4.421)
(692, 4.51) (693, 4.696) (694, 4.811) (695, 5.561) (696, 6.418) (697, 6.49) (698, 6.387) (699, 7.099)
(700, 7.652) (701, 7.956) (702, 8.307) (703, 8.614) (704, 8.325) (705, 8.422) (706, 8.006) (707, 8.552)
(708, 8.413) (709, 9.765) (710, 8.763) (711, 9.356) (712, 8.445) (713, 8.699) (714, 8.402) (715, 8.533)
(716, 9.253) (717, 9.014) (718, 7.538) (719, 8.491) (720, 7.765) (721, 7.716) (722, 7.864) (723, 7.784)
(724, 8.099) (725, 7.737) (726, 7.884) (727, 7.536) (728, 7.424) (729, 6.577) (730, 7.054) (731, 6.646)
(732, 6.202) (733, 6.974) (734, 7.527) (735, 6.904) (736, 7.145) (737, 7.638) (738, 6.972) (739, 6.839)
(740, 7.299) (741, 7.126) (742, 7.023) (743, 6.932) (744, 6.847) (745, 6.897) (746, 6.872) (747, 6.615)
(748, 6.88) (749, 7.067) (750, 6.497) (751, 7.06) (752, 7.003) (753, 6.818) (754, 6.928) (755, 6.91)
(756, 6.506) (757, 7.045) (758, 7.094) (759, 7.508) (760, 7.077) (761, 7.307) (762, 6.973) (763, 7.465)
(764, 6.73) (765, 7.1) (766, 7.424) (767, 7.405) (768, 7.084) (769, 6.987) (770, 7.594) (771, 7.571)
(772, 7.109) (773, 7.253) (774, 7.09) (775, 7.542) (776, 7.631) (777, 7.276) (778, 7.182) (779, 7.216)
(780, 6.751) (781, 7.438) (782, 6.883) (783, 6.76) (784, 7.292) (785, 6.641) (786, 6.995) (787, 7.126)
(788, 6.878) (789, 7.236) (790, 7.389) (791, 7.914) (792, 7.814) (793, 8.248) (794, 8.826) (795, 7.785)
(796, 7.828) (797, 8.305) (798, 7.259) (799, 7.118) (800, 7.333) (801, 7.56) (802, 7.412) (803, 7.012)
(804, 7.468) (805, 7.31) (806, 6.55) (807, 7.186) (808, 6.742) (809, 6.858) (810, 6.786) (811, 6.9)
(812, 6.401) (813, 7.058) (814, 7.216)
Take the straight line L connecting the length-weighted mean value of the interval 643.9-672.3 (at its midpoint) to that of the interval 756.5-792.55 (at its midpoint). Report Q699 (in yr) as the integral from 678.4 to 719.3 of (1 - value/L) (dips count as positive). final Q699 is 7.96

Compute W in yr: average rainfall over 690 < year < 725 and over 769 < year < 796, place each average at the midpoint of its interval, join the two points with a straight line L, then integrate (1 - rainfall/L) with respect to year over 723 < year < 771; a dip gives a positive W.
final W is 2.44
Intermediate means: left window 7.61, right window 7.36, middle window 7.1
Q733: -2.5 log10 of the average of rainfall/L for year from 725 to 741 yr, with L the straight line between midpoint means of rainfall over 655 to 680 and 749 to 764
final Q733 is 0.10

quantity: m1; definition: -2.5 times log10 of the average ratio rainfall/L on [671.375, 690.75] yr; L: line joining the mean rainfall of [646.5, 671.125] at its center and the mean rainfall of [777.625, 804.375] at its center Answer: 0.29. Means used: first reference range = 10.2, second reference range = 7.4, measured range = 7.46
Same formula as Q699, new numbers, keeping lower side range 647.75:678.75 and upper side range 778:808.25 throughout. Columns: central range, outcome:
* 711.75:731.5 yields 1.97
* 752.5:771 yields 1.98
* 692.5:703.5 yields 3.00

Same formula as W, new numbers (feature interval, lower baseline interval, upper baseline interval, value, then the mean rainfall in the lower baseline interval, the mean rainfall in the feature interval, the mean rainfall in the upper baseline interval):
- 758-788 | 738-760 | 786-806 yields 0.3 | 6.95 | 7.18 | 7.53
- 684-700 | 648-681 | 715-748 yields 5.8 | 9.87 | 5.63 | 7.39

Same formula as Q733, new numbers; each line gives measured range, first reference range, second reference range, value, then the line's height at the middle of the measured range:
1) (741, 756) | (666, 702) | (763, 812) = 0.07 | 7.36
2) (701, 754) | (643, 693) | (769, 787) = 0.04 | 7.94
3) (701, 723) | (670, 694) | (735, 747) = -0.18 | 7.15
